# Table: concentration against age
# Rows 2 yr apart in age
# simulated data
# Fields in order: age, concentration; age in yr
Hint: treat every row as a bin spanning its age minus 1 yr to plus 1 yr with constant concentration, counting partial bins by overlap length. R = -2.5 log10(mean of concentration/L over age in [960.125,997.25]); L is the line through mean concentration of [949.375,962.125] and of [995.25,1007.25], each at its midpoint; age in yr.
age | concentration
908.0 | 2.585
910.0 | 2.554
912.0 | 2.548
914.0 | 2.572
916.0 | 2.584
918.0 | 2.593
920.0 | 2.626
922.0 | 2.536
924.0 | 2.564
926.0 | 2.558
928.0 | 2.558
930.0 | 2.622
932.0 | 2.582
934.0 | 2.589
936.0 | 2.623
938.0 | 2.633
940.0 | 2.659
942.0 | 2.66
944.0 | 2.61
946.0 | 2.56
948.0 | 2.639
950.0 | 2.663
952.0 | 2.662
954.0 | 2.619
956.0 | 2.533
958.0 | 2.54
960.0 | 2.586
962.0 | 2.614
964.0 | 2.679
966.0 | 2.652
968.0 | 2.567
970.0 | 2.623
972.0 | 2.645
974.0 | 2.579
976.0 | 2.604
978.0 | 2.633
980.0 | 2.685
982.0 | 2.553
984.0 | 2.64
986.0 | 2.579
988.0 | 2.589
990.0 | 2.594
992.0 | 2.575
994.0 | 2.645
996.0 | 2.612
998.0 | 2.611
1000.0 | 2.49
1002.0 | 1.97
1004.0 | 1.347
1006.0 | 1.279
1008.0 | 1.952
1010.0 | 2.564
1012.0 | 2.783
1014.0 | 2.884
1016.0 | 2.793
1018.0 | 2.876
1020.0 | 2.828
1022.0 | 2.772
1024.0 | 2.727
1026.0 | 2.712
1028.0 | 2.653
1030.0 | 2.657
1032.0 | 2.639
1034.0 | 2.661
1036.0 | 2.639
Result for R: -0.13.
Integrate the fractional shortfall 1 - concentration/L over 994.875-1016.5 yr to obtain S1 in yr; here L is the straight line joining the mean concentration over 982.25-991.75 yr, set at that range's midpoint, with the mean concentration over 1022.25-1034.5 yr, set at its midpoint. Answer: 2.8 yr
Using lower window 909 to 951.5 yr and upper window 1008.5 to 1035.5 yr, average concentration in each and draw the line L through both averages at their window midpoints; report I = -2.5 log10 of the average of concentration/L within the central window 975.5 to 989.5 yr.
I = 0.02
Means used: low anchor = 2.6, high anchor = 2.72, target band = 2.61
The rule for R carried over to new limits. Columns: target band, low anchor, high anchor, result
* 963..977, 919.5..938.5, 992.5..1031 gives -0.04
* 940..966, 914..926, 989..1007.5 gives -0.08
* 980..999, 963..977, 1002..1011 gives -0.19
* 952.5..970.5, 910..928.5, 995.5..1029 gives -0.03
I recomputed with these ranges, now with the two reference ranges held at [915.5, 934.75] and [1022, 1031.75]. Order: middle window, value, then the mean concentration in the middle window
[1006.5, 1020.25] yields 0.03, 2.61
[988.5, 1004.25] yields 0.11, 2.41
